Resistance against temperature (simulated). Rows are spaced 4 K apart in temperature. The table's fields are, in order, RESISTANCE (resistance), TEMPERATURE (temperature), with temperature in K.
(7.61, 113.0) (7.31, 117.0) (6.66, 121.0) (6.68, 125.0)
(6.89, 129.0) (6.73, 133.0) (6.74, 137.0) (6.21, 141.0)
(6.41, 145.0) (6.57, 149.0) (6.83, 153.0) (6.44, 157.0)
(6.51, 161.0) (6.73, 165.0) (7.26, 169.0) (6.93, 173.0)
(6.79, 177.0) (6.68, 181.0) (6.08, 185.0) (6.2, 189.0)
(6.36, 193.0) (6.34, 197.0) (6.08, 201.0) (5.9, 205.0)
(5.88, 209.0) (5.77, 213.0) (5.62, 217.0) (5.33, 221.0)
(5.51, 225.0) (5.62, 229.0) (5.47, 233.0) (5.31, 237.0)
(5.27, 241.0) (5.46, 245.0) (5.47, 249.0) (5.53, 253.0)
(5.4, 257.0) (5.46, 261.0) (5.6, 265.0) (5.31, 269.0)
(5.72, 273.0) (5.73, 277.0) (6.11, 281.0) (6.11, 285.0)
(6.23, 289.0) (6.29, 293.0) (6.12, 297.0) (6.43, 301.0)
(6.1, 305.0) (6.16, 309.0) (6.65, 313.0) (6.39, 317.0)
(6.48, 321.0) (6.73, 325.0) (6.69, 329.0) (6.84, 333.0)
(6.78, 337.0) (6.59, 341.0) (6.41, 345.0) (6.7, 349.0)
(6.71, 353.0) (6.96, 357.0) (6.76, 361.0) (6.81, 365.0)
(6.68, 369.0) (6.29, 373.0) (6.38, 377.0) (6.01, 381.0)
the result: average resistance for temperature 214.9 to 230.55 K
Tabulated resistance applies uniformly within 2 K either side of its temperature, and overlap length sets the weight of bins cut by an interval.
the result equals 5.52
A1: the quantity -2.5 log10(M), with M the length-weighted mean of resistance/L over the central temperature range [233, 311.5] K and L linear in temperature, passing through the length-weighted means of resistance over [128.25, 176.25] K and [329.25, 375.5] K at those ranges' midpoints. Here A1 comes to 0.16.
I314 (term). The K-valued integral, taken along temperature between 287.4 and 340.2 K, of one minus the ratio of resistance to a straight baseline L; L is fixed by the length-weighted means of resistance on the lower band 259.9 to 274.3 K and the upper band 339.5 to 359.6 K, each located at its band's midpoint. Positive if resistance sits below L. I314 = -2.4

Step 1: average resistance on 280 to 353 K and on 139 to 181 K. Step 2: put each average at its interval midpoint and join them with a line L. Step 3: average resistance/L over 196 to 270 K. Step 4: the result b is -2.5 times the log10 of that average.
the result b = 0.17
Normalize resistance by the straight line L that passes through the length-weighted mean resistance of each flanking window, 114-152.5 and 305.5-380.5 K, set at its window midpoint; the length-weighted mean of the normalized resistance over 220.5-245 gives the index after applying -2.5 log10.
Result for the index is 0.22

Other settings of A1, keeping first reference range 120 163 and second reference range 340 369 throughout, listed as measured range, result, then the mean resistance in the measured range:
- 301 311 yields 0.08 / 6.19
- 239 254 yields 0.22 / 5.43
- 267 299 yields 0.12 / 5.95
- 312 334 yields 0.01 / 6.62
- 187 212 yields 0.09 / 6.11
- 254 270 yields 0.22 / 5.46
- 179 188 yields 0.04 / 6.36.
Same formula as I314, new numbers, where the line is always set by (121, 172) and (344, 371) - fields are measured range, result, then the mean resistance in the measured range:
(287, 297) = 0.7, 6.23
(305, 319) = 0.8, 6.36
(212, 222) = 1.7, 5.58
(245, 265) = 3.7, 5.48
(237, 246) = 1.8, 5.34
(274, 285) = 1.3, 5.94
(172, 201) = 1.1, 6.44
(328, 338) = -0.1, 6.78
